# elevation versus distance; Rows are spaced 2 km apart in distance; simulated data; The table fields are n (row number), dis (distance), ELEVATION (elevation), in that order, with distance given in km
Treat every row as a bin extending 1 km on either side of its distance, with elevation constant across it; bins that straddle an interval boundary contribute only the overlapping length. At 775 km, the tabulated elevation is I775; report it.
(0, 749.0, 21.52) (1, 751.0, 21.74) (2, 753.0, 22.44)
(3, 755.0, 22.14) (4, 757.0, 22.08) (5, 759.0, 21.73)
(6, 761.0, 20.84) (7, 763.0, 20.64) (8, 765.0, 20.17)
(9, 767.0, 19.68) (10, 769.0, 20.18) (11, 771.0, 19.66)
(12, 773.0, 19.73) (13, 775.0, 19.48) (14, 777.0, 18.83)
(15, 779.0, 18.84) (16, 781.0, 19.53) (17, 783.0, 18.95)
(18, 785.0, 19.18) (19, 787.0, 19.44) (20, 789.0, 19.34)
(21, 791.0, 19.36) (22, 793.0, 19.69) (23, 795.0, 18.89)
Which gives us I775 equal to 19.48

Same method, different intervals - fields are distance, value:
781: 19.53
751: 21.74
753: 22.44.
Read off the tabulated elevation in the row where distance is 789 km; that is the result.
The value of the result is 19.34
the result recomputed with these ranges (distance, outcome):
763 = 20.64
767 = 19.68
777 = 18.83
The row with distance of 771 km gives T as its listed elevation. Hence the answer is 19.66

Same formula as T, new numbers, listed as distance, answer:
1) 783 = 18.95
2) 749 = 21.52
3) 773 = 19.73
